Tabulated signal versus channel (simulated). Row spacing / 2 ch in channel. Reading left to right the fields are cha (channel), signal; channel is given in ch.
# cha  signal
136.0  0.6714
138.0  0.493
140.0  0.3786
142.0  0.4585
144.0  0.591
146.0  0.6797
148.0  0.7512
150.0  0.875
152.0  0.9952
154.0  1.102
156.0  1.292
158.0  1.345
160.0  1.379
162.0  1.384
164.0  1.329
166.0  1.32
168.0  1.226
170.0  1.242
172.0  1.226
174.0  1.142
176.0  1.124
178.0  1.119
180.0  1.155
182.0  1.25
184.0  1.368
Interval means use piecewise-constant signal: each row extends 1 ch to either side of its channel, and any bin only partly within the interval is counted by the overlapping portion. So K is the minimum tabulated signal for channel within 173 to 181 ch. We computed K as 1.119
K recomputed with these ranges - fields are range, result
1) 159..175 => 1.142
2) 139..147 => 0.3786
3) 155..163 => 1.292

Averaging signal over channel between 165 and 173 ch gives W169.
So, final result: 1.25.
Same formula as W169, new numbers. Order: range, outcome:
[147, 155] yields 0.931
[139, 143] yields 0.419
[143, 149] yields 0.674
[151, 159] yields 1.18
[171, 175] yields 1.18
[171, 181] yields 1.15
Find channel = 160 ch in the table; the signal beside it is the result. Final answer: 1.379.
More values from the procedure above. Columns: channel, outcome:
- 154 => 1.102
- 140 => 0.3786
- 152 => 0.9952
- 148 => 0.7512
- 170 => 1.242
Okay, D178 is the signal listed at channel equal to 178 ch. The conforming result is 1.119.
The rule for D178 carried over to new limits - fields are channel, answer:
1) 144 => 0.591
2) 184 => 1.368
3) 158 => 1.345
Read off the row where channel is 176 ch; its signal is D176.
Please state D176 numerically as 1.124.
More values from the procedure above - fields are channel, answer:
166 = 1.32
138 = 0.493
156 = 1.292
